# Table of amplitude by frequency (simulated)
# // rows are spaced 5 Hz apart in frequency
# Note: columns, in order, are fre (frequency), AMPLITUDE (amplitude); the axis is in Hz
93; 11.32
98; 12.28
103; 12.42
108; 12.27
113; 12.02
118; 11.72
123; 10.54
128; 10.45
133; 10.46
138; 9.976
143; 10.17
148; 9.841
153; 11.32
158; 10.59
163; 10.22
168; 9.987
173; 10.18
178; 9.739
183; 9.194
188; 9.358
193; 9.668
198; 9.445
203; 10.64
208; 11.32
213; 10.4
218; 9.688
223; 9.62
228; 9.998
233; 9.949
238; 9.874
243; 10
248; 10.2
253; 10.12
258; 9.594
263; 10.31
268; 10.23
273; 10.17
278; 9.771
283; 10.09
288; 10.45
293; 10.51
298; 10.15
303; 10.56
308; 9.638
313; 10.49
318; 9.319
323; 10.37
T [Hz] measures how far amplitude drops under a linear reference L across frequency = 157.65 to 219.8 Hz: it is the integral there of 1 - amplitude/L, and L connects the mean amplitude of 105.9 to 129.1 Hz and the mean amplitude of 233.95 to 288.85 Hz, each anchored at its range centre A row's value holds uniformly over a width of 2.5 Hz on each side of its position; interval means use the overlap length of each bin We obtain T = 4.3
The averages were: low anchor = 11.4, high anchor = 10.1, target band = 10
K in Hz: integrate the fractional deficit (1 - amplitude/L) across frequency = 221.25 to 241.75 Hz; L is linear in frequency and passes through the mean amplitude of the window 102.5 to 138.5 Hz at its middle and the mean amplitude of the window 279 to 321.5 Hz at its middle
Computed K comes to 1.32 Hz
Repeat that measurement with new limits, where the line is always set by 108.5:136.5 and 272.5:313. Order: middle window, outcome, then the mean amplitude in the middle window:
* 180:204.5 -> 2.50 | 9.62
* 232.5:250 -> 0.76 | 10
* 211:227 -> 1.03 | 9.9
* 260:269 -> 0.08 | 10.2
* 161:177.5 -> 1.16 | 10.1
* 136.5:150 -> 1.20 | 10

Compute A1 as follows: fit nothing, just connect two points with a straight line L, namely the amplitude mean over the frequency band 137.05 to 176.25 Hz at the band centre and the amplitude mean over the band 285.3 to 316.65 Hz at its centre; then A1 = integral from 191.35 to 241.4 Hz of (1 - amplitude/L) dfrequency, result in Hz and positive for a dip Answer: 1.0 Hz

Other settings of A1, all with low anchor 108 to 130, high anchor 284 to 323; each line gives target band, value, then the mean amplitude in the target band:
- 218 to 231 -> 1.1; 9.79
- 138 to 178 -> 2.9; 10.3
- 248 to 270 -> 0.8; 10.1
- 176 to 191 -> 2.0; 9.43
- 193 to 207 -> 0.9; 10.1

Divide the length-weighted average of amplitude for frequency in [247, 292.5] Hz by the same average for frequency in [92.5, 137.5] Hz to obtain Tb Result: 0.88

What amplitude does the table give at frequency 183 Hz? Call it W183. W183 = 9.194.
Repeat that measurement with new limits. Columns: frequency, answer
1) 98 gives 12.28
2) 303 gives 10.56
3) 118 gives 11.72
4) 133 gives 10.46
